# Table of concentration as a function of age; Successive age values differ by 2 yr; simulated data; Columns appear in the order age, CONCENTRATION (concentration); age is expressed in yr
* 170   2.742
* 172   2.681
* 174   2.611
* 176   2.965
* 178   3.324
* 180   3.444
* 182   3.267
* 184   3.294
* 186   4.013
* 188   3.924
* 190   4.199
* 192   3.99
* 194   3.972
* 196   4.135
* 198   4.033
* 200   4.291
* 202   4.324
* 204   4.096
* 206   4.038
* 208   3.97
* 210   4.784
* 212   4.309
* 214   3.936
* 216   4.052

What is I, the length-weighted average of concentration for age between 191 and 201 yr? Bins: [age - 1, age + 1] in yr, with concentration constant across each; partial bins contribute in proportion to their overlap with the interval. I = 4.08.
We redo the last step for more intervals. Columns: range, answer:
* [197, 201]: 4.16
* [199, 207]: 4.19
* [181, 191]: 3.74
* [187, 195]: 4.02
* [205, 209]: 4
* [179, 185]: 3.33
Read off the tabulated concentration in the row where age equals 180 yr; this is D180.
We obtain 3.444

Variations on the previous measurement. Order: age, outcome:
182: 3.267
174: 2.611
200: 4.291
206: 4.038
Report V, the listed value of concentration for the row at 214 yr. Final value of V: 3.936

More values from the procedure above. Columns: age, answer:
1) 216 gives 4.052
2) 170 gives 2.742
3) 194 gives 3.972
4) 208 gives 3.97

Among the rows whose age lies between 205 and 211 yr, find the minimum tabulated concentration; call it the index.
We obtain 3.97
